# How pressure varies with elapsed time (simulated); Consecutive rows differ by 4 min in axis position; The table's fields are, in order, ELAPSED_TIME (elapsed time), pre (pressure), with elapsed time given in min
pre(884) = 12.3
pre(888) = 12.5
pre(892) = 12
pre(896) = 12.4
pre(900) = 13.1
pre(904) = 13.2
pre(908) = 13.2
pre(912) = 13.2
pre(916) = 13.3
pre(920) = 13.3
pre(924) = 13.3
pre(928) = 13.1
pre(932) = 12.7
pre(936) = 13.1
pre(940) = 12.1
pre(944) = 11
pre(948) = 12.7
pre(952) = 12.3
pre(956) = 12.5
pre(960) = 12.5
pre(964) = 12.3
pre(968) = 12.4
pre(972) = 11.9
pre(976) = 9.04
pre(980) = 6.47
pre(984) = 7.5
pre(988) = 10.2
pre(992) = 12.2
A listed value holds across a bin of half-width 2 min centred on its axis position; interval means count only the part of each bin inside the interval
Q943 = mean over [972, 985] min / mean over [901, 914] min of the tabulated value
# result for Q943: 0.6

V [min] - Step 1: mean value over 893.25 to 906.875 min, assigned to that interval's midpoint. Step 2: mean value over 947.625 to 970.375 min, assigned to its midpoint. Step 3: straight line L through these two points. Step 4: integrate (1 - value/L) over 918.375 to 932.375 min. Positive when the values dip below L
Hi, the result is -0.5 min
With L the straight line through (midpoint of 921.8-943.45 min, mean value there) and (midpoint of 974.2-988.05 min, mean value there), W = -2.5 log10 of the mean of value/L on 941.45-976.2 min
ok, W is -0.185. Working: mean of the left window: 12.7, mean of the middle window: 12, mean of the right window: 8.02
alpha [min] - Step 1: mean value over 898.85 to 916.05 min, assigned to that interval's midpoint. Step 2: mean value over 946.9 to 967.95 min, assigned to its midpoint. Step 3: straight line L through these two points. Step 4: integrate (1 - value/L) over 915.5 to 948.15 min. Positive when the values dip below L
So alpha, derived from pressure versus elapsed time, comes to 0.3 min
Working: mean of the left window 13.2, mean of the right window 12.4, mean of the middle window 12.7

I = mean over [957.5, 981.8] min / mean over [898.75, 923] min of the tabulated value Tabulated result 0.82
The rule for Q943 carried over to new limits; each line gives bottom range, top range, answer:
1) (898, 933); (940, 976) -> 0.91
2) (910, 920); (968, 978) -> 0.82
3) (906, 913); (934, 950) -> 0.93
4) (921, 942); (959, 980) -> 0.86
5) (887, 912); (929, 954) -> 0.97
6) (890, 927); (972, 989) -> 0.66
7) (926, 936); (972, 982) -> 0.66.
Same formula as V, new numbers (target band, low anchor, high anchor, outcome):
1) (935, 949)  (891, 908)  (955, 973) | 0.40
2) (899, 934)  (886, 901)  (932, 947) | -2.36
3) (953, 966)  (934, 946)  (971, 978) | -1.61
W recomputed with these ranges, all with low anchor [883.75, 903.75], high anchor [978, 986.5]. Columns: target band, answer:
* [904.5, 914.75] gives -0.14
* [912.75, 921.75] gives -0.19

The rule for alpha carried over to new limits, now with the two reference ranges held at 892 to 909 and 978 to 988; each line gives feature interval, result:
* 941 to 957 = -3.8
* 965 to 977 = -4.3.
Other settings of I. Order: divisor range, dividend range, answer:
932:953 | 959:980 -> 0.90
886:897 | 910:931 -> 1.08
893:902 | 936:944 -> 0.95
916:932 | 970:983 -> 0.68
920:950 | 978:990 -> 0.64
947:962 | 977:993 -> 0.71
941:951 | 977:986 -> 0.61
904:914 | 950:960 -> 0.94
